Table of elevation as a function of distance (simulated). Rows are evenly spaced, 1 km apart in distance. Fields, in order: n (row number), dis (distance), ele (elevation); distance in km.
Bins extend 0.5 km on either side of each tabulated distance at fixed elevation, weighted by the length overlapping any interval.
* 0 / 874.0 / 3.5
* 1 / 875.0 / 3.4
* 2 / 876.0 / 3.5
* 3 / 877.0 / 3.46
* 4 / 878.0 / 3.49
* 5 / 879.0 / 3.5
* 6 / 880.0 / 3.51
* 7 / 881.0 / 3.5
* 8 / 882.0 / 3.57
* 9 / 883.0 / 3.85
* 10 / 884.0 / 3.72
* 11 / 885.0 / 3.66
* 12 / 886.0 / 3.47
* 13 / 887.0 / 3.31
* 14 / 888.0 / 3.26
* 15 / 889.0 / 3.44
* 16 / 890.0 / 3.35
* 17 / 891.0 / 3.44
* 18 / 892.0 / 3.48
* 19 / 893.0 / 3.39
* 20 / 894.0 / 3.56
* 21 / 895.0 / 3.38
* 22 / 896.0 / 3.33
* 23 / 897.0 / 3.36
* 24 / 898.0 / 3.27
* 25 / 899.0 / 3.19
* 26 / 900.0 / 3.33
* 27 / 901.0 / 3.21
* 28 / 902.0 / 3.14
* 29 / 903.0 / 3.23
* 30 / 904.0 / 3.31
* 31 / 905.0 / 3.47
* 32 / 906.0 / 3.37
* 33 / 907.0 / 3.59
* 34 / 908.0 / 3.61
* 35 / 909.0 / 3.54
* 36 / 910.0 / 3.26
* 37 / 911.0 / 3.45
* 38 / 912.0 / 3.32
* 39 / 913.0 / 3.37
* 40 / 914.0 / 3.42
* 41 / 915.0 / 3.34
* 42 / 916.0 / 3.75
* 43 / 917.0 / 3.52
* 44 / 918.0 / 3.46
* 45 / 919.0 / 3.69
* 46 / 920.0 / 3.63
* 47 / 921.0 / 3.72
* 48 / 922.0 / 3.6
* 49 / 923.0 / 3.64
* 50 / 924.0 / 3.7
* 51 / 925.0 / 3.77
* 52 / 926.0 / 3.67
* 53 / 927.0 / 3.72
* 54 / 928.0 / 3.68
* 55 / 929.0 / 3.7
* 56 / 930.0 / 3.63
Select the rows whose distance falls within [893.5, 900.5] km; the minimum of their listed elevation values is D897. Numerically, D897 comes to 3.19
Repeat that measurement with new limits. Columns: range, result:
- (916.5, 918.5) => 3.46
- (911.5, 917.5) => 3.32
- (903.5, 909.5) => 3.31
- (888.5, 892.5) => 3.35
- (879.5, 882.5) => 3.5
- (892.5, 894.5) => 3.39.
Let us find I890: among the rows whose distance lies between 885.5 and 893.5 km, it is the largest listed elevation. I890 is 3.48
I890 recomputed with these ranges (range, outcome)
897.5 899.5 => 3.27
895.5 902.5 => 3.36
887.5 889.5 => 3.44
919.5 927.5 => 3.77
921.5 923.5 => 3.64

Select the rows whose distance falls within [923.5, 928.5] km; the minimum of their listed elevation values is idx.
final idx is 3.67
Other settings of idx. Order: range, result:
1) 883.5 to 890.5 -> 3.26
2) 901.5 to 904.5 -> 3.14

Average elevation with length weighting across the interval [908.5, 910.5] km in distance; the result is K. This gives 3.4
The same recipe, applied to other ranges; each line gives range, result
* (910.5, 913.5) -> 3.38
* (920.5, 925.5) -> 3.69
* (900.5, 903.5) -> 3.19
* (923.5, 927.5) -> 3.72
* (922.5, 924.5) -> 3.67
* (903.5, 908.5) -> 3.47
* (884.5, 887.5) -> 3.48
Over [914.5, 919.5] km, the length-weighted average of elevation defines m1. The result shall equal 3.55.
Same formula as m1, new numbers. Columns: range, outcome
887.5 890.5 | 3.35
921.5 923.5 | 3.62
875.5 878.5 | 3.48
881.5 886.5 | 3.65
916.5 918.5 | 3.49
